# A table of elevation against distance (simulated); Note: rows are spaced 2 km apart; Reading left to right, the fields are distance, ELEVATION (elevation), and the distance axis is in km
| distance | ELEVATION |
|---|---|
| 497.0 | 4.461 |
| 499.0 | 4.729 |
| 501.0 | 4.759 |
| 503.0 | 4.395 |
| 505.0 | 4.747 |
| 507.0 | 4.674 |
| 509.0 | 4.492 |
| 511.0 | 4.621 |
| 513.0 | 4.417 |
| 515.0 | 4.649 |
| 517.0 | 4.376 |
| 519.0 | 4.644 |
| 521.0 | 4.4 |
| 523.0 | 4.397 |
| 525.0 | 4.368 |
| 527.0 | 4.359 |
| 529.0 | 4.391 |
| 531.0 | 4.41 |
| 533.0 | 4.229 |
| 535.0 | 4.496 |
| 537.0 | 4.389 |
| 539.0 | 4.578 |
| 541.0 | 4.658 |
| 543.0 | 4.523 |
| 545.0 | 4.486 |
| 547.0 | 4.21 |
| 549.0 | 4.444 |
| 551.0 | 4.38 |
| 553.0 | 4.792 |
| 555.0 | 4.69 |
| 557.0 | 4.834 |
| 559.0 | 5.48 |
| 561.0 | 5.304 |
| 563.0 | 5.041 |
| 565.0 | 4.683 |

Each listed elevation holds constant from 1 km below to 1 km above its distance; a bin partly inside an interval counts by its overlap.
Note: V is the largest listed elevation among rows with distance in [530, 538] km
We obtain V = 4.496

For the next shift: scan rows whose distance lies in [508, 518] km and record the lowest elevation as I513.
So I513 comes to 4.376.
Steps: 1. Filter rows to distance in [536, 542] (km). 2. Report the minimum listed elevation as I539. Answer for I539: 4.389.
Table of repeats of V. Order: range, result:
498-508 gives 4.759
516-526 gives 4.644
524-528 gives 4.368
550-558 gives 4.834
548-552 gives 4.444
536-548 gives 4.658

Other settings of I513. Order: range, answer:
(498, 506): 4.395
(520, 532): 4.359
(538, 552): 4.21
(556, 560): 4.834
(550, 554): 4.38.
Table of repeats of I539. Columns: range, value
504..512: 4.492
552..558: 4.69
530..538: 4.229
